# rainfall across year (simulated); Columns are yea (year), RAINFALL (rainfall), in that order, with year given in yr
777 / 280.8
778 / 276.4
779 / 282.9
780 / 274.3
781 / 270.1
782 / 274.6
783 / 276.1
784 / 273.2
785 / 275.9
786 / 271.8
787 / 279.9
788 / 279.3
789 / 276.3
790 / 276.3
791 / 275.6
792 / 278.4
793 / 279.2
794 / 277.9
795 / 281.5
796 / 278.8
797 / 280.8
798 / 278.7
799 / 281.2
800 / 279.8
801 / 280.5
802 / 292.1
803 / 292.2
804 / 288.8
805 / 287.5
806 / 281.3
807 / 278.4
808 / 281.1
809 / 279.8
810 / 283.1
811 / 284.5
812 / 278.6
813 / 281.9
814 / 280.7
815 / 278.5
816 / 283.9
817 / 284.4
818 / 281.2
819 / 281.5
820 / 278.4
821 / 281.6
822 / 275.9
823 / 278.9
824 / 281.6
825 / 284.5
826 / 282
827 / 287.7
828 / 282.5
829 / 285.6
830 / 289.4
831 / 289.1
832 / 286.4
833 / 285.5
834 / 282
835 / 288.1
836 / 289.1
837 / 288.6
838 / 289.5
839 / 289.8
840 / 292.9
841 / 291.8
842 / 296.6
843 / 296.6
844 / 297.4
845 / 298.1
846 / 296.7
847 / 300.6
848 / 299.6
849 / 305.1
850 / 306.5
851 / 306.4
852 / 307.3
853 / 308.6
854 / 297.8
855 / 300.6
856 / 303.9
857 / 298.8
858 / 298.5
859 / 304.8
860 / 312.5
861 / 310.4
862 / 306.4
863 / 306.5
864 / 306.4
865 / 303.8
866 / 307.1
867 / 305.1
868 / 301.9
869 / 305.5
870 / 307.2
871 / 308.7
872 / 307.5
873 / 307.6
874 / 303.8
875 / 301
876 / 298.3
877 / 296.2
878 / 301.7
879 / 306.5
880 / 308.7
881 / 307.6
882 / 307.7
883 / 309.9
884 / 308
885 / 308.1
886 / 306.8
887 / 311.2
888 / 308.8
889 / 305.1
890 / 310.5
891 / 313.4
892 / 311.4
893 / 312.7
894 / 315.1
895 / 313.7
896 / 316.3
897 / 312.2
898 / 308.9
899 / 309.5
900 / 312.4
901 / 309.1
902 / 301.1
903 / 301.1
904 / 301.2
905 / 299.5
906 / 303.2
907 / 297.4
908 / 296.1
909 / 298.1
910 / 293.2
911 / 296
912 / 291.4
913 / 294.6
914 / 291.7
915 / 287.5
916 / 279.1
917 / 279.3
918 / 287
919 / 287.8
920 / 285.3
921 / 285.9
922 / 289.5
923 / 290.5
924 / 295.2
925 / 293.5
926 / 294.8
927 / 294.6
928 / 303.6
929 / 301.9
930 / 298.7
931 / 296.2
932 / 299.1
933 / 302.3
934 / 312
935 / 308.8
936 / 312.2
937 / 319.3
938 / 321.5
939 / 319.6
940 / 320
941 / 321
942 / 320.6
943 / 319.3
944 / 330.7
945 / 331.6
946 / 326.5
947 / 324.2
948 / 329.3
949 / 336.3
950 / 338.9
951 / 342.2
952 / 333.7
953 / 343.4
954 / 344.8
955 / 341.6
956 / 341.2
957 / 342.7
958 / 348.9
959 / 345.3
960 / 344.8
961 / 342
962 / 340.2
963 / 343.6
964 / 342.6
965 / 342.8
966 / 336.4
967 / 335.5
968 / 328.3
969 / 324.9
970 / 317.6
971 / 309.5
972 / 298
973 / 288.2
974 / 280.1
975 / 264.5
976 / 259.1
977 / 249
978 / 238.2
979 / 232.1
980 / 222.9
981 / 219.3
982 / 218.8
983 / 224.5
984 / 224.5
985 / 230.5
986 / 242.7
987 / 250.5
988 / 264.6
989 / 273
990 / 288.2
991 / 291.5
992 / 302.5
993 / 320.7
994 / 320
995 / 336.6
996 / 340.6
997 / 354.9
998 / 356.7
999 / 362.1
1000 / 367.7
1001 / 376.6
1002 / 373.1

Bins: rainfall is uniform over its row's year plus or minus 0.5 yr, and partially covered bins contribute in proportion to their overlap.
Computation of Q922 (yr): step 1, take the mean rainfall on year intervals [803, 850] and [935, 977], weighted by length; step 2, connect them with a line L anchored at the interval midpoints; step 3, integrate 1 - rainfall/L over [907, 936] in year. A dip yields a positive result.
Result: 1.9 yr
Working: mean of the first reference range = 287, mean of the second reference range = 325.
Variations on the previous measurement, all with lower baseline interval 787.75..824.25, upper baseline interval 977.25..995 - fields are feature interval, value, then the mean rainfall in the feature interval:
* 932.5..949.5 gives -3.6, 321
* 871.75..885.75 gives -1.7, 305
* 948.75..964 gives -4.6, 342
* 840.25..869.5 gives -2.9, 303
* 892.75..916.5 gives -2.9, 302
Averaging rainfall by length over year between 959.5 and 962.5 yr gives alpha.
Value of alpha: 342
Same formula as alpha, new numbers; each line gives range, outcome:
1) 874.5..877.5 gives 298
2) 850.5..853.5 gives 307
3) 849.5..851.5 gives 306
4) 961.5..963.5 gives 342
